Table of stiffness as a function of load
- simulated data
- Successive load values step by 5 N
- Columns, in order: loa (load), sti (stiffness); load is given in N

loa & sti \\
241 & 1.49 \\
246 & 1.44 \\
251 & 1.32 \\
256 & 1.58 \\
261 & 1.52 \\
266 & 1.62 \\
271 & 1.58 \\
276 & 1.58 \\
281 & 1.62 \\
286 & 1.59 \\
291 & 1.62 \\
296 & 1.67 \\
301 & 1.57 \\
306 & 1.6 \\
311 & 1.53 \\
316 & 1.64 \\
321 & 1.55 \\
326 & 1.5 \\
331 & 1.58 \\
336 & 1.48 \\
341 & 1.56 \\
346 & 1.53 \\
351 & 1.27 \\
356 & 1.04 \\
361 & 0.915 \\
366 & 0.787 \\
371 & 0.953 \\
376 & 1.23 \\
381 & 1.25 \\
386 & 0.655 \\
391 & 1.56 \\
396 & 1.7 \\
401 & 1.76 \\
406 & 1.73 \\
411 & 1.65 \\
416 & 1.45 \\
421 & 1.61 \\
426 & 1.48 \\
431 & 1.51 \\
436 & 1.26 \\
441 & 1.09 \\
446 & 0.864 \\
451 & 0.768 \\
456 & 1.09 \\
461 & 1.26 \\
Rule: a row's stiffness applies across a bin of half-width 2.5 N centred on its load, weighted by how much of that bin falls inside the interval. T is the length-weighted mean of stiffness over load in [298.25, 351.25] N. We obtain 1.54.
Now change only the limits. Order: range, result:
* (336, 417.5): 1.32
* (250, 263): 1.49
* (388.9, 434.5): 1.6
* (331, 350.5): 1.5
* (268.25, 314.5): 1.6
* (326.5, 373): 1.25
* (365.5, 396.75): 1.16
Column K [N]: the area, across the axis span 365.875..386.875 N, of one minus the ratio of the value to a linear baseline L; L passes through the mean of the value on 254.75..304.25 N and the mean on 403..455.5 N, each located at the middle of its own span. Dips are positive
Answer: 6.0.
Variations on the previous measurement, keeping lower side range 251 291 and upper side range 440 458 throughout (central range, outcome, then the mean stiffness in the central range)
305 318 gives -1.46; 1.59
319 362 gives -2.18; 1.39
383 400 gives -3.10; 1.34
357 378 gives 4.37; 0.97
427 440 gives -4.81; 1.36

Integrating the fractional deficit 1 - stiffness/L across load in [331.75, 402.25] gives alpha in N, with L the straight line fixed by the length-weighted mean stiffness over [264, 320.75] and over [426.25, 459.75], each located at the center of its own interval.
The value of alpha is 5.2 N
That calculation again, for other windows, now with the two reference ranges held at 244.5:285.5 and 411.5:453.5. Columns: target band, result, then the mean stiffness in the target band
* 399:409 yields -3.2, 1.74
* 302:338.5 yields -2.6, 1.55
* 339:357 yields 0.5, 1.37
